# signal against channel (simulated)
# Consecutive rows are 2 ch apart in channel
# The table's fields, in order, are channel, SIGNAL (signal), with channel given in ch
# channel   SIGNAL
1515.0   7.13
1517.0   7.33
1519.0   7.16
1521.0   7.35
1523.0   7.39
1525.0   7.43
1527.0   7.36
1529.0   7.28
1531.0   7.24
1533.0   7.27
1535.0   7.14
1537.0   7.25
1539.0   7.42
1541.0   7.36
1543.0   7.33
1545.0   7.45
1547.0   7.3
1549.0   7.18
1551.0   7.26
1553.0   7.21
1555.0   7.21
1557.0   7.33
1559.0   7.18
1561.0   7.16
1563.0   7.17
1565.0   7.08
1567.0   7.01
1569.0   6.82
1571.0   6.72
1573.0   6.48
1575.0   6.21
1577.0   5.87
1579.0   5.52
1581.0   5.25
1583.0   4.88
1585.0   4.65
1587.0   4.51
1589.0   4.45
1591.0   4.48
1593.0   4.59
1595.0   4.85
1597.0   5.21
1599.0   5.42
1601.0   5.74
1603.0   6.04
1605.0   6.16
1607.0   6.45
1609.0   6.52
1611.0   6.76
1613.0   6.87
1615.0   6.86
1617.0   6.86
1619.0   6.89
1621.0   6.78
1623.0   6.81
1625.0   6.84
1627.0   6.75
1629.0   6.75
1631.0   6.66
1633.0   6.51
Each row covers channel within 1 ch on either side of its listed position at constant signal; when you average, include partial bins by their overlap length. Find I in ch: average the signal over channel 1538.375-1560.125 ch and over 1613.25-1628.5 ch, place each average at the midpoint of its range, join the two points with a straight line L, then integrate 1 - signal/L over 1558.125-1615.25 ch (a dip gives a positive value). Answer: 8.9 ch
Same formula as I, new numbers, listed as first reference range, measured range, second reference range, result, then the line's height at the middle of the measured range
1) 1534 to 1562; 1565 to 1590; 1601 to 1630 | 4.5 ch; 6.99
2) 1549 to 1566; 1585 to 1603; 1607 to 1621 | 5.1 ch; 6.92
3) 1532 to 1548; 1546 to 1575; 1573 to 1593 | -3.7 ch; 6.28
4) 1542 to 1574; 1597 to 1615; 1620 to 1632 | 1.7 ch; 6.87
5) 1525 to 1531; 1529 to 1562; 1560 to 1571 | -0.4 ch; 7.18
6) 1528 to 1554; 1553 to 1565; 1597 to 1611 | -0.5 ch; 6.93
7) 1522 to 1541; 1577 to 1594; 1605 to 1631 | 5.1 ch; 6.95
